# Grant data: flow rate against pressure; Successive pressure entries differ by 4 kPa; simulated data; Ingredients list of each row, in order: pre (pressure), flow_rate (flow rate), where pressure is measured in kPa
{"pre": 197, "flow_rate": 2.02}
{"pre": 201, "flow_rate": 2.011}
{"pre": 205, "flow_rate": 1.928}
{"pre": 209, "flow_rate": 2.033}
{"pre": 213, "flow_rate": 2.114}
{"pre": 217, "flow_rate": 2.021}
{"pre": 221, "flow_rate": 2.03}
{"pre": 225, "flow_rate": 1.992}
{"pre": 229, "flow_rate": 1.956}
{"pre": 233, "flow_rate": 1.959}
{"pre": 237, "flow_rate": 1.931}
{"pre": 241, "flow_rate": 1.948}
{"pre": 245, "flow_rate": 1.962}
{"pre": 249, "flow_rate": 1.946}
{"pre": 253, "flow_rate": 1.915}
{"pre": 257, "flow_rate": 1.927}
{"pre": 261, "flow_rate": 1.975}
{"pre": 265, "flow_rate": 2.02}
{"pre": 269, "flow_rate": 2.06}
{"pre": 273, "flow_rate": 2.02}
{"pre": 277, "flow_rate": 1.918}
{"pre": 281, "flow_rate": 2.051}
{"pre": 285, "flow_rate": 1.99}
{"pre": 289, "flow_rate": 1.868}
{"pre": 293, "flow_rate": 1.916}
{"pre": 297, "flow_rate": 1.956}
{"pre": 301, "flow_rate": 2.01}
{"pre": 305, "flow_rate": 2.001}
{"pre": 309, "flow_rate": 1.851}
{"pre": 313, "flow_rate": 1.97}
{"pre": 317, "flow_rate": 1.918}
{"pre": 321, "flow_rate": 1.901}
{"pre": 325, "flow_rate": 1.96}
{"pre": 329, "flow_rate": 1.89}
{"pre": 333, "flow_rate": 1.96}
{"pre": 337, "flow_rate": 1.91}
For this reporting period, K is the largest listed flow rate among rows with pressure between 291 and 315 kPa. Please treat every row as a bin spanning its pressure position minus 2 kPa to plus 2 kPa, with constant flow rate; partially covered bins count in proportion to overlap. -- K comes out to 2.01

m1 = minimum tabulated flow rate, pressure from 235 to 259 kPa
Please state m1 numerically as 1.915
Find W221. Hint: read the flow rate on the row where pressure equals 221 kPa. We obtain 2.03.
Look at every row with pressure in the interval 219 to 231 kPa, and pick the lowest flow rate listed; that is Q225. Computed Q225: 1.956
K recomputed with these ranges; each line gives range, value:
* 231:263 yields 1.975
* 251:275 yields 2.06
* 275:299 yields 2.051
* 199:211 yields 2.033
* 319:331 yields 1.96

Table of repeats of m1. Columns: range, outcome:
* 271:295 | 1.868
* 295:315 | 1.851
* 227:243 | 1.931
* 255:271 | 1.927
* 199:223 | 1.928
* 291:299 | 1.916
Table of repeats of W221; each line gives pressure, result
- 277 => 1.918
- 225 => 1.992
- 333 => 1.96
